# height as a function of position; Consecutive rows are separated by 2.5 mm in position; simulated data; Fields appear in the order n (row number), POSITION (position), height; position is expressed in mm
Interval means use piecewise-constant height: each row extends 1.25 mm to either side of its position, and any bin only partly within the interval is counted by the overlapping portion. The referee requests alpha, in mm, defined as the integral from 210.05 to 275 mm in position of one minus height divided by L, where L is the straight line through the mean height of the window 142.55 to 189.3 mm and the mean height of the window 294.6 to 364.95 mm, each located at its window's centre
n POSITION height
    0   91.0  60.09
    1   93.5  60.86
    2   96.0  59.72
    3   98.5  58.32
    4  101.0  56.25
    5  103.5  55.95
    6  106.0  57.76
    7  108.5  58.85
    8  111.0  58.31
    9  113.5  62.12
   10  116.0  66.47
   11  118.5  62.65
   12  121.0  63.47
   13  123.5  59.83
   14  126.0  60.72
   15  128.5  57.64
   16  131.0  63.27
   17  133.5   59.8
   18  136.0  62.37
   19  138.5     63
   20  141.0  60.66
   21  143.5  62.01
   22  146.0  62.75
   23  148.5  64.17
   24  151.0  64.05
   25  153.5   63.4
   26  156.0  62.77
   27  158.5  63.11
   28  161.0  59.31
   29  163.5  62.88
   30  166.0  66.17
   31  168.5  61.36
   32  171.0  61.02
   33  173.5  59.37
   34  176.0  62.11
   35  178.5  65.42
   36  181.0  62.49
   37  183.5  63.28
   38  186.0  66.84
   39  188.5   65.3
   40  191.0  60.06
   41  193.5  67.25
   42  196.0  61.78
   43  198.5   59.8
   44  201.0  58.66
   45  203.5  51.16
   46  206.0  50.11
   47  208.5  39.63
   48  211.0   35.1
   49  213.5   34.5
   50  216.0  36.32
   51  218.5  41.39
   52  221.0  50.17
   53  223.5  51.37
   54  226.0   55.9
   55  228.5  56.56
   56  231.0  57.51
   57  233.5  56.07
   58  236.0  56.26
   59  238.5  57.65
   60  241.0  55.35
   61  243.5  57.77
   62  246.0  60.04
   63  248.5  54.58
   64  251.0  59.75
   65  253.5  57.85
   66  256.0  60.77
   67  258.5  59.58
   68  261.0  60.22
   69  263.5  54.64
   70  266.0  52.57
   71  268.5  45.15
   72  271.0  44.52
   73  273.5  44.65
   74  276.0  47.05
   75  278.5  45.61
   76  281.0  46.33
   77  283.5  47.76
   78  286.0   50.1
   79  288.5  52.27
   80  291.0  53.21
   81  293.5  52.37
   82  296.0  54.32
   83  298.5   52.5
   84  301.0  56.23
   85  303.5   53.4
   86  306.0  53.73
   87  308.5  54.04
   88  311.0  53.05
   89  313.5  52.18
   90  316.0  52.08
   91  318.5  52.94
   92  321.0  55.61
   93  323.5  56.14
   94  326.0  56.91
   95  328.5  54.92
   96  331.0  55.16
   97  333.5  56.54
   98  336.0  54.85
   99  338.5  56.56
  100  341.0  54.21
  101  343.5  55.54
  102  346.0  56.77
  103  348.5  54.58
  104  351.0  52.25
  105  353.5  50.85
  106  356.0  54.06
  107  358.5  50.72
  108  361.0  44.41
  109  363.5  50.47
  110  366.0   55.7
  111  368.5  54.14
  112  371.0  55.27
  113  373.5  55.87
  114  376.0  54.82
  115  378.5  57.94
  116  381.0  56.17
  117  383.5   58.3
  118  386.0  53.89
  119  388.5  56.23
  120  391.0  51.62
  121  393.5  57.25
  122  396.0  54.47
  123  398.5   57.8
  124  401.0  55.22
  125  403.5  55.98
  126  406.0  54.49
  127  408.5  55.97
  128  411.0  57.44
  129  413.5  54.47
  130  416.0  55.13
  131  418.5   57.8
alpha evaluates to 7.1 mm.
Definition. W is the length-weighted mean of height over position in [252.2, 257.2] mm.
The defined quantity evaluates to 59.3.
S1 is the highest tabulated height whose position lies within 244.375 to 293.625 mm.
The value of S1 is 60.77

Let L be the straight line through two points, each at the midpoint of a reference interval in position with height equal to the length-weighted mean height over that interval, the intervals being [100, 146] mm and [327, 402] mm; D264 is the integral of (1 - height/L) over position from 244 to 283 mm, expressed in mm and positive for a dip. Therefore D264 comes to 2.9 mm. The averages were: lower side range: 60.7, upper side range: 54.6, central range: 52.9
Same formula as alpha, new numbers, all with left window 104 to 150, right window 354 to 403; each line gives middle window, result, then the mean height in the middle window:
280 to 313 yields 2.54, 52.3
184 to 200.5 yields -1.03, 63.3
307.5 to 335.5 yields 0.73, 54.5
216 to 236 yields 2.29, 51.9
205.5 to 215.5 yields 3.43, 38.8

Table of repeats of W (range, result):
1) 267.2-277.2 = 45.4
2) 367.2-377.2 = 55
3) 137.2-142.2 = 61.8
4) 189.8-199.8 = 62.2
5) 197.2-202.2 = 59.3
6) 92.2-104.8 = 58.2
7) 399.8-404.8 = 55.6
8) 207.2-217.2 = 36.5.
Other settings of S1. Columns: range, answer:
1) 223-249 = 60.04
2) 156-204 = 67.25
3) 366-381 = 57.94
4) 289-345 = 56.91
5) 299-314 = 56.23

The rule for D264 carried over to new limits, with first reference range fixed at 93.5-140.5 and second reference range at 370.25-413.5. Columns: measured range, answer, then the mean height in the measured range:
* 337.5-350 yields 0.3 mm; 55.4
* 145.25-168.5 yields -1.3 mm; 63.1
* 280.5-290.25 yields 1.4 mm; 49.5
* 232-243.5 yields 0.4 mm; 56.5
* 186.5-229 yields 5.2 mm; 51.7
